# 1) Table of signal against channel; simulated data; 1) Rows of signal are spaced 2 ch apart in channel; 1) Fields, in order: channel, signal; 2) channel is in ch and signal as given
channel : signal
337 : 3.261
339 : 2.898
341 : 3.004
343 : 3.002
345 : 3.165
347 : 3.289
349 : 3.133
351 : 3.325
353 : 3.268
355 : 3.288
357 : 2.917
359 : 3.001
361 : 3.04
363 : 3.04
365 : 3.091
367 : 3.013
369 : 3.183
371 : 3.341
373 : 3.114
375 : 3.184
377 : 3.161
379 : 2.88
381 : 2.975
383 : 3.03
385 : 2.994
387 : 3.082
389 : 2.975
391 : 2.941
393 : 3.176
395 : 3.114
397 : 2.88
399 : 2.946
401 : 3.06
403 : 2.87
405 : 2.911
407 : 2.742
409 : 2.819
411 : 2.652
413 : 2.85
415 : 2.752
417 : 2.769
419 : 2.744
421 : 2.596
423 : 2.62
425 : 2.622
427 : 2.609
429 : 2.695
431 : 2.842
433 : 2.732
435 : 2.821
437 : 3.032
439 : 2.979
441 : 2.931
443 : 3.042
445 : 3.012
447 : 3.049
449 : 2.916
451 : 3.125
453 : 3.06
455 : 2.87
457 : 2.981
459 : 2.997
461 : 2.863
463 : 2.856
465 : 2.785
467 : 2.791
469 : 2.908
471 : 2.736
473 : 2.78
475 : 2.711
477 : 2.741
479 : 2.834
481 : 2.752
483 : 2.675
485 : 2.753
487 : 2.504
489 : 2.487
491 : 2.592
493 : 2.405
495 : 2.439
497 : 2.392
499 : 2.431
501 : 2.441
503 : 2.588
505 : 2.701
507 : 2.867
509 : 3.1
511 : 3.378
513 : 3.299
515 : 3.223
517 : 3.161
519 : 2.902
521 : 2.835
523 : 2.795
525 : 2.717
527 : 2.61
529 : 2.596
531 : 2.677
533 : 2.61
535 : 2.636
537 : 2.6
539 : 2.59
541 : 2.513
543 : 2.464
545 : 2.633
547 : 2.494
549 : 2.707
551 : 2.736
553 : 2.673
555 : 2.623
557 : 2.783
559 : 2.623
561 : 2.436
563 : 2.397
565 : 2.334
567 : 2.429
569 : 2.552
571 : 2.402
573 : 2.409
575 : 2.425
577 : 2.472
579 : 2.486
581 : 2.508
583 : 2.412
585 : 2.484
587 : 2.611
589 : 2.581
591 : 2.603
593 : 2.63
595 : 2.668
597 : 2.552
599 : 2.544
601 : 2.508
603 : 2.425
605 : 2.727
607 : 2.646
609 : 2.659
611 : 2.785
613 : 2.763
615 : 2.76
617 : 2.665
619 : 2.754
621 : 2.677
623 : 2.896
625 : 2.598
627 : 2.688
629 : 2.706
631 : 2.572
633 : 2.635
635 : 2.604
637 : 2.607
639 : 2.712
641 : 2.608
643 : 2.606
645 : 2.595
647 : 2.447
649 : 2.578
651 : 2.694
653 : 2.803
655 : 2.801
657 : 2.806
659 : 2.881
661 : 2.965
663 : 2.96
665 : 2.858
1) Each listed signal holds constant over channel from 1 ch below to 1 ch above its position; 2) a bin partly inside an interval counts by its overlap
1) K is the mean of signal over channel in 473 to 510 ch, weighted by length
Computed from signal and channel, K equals 2.64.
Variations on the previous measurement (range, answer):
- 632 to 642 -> 2.63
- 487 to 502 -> 2.46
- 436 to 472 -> 2.94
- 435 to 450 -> 2.98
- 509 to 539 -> 2.86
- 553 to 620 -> 2.57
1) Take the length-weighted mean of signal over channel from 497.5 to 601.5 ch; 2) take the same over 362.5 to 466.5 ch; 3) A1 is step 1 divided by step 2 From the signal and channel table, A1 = 0.90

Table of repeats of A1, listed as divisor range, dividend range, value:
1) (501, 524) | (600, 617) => 0.90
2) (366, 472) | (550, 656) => 0.89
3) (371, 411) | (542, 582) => 0.85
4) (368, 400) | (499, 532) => 0.93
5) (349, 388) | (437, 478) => 0.94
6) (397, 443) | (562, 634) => 0.92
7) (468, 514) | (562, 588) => 0.90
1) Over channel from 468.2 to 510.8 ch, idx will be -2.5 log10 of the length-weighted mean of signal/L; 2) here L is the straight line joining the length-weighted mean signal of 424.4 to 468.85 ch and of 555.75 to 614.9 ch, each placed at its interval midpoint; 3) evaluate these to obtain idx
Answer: 0.05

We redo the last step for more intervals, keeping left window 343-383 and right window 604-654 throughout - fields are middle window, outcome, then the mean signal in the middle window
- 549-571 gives 0.09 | 2.56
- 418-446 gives 0.07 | 2.81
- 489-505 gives 0.17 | 2.49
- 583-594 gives 0.07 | 2.57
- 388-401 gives 0.02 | 3.01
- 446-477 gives 0.02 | 2.89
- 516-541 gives 0.05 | 2.72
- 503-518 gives -0.07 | 3.07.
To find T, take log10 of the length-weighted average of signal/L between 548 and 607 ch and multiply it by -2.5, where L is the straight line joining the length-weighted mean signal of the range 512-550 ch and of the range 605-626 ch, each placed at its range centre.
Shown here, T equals 0.08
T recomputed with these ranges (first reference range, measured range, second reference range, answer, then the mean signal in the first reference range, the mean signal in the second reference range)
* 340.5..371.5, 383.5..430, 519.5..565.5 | 0.05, 3.13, 2.62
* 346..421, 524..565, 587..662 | 0.07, 3.01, 2.67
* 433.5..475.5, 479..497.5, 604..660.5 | 0.12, 2.92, 2.69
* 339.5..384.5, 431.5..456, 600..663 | 0.01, 3.11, 2.69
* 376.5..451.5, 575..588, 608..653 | 0.09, 2.89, 2.67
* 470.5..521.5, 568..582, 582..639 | 0.09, 2.76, 2.64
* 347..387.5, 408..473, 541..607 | 0.02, 3.11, 2.54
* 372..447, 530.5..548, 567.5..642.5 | 0.05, 2.9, 2.6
